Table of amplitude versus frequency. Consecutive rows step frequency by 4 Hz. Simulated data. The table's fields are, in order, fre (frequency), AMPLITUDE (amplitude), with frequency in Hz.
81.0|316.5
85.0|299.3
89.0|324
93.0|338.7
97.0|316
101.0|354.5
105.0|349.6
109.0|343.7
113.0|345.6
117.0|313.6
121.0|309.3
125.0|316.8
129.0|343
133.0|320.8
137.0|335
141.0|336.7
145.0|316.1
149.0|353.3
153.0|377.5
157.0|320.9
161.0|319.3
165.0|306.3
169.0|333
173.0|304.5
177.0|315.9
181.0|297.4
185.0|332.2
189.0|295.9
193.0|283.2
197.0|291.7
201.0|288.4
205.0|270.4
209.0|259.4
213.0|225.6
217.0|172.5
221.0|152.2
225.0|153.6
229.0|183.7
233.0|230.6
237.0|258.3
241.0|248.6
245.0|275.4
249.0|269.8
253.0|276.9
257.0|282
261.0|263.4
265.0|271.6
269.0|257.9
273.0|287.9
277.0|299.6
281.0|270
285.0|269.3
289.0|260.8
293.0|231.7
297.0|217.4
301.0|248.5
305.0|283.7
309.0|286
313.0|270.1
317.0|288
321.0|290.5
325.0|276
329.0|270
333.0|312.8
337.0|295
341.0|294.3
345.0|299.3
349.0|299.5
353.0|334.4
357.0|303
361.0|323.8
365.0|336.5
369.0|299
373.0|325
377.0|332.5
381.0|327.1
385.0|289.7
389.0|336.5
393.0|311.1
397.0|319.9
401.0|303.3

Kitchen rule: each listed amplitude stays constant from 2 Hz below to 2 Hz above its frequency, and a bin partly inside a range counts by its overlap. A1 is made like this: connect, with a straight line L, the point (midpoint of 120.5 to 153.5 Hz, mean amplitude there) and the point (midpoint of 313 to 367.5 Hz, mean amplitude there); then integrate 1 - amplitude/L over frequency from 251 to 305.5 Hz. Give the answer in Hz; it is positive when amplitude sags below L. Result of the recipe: 8.0 Hz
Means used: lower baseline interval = 333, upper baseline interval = 301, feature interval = 265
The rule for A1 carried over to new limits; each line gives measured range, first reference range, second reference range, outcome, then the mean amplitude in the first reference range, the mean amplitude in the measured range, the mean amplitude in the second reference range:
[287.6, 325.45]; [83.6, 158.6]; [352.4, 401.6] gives 6.8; 333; 265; 319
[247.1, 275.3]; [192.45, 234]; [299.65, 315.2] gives -2.6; 226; 273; 273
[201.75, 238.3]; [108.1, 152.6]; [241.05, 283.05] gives 9.9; 332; 214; 274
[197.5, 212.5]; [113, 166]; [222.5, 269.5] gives 0.5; 329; 270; 246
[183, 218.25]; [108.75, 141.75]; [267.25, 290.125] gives 3.7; 328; 271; 275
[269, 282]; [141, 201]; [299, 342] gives 0.5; 317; 283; 283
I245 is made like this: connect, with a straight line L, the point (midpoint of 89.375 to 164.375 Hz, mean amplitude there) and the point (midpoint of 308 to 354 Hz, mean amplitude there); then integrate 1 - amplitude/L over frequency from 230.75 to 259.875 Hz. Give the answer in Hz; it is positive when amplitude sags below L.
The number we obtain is 4.42 Hz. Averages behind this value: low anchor 333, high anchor 292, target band 262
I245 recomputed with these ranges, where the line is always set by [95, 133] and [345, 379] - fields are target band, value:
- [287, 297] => 2.5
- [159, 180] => 0.9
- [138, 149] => -0.1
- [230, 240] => 2.7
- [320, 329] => 1.1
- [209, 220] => 4.1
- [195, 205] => 1.3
